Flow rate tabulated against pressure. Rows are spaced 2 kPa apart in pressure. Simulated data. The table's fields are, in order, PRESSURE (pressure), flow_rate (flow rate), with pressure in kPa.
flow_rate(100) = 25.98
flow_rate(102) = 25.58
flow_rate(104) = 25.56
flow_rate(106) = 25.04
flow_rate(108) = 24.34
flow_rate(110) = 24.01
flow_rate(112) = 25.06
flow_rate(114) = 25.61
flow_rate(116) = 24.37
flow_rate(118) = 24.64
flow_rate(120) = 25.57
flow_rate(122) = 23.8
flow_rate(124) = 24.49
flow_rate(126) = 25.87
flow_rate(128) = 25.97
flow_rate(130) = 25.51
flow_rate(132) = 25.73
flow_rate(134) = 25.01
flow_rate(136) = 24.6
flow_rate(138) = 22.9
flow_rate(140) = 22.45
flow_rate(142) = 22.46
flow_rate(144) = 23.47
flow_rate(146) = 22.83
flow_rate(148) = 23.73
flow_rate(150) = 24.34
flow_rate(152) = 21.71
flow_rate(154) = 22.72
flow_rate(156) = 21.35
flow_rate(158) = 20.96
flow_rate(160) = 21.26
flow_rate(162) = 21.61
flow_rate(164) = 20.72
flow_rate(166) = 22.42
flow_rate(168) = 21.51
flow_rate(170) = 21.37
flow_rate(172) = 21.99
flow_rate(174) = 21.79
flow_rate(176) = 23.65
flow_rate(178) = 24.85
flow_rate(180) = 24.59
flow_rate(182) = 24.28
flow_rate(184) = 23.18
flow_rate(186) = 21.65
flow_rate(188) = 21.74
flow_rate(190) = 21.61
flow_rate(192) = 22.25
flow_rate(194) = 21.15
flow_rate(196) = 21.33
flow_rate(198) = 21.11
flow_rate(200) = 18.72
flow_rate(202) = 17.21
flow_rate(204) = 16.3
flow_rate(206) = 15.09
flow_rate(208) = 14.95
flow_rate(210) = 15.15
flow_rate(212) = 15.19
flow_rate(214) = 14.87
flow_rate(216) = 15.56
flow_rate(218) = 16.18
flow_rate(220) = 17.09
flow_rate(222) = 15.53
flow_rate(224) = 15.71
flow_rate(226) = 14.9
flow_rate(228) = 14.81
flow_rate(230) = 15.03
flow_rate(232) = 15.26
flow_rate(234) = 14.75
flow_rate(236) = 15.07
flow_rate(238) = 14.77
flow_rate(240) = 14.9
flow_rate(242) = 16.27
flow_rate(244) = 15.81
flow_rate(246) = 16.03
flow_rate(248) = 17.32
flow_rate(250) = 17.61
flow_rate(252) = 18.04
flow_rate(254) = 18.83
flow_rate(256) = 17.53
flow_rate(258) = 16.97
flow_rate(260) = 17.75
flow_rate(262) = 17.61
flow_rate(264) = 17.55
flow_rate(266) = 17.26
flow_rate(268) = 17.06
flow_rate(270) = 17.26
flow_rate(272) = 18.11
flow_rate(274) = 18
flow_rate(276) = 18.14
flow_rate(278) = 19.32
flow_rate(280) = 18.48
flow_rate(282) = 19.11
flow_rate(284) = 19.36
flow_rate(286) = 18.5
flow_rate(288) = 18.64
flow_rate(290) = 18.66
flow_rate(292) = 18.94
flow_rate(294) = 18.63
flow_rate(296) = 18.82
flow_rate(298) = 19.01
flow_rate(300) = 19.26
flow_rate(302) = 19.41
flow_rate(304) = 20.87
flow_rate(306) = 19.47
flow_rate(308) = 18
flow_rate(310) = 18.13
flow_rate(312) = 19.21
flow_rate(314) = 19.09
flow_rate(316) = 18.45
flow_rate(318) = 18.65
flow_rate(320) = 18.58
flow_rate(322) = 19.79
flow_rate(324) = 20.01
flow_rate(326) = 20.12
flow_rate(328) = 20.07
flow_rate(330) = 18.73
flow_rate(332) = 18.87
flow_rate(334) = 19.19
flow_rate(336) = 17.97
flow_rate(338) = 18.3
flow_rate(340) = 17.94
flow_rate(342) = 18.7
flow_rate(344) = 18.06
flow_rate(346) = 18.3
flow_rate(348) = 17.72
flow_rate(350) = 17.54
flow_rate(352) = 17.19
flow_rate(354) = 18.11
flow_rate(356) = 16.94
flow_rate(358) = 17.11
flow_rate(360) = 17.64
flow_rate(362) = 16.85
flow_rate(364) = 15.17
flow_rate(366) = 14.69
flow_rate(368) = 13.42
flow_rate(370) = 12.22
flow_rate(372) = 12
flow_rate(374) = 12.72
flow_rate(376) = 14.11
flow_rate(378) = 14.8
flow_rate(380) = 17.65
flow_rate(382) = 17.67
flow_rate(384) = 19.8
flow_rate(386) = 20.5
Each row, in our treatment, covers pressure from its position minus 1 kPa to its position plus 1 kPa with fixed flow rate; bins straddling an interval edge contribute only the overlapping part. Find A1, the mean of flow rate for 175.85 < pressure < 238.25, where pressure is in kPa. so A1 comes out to 18.2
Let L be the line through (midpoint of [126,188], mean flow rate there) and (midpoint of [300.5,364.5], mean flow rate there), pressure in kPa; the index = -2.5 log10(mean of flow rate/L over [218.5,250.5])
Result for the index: 0.32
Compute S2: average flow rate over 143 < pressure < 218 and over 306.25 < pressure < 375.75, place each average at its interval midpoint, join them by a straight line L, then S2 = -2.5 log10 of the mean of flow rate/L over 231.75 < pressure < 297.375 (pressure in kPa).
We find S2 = 0.09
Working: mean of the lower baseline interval 20.7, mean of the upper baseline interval 17.5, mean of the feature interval 17.5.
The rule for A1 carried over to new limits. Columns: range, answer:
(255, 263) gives 17.5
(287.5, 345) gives 19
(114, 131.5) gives 25.1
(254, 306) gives 18.4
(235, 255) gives 16.5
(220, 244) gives 15.3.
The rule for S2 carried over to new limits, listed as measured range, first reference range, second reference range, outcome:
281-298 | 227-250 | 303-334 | -0.06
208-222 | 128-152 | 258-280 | 0.29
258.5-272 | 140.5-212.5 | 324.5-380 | 0.09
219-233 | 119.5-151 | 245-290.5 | 0.28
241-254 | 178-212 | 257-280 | 0.09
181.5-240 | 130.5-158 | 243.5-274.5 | 0.14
